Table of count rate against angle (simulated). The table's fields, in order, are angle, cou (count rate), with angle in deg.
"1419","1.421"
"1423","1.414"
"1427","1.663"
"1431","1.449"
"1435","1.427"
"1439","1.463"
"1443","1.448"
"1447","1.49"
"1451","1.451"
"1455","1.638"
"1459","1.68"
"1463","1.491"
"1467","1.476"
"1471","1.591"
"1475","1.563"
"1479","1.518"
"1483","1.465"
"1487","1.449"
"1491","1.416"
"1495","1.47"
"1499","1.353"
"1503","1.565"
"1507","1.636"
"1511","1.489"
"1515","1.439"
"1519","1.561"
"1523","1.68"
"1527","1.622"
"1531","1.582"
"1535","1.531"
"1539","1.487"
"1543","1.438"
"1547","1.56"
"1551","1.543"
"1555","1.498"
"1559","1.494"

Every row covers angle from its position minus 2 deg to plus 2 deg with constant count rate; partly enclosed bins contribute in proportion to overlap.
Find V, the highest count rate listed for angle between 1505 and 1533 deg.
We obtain 1.68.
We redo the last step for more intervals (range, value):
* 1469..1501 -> 1.591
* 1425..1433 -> 1.663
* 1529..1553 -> 1.582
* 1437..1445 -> 1.463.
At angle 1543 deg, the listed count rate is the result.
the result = 1.438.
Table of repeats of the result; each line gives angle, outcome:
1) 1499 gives 1.353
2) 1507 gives 1.636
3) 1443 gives 1.448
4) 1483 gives 1.465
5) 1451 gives 1.451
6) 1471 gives 1.591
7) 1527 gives 1.622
